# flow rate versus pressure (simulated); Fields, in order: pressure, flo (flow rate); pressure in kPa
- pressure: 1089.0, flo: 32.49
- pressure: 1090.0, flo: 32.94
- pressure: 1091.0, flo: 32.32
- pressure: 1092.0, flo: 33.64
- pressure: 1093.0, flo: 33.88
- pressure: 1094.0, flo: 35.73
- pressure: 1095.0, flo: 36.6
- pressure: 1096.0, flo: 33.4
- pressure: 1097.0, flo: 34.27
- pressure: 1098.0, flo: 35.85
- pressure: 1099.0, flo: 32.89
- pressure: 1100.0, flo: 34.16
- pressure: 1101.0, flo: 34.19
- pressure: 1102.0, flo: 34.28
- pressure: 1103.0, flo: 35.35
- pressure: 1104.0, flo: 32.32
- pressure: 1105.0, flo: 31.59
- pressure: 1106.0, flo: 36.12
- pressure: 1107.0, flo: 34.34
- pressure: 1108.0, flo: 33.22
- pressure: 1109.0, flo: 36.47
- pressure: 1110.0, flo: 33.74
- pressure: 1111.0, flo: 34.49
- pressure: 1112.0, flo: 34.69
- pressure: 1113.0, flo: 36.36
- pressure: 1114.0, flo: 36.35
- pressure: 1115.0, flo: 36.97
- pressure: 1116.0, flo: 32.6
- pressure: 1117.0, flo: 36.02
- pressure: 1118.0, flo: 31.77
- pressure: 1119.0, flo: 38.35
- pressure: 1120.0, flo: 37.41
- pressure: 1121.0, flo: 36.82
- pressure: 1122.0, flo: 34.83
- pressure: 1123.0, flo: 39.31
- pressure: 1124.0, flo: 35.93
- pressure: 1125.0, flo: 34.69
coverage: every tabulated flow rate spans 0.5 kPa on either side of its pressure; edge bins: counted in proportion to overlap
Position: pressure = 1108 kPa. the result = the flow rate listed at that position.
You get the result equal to 33.22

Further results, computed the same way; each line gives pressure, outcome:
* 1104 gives 32.32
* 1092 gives 33.64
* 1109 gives 36.47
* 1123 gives 39.31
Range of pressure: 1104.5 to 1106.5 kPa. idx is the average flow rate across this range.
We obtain 33.9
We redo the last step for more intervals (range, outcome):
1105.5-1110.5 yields 34.8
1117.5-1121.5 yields 36.1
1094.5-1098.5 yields 35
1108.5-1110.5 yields 35.1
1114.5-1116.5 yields 34.8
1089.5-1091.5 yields 32.6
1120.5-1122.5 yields 35.8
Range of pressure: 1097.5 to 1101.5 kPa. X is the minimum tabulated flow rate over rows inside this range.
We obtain 32.89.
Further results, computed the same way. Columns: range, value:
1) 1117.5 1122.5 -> 31.77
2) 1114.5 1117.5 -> 32.6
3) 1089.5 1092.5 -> 32.32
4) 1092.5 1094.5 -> 33.88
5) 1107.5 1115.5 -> 33.22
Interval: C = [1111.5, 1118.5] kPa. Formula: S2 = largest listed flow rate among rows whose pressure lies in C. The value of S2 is 36.97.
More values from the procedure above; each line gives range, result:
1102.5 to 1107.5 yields 36.12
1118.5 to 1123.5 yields 39.31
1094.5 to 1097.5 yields 36.6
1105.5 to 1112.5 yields 36.47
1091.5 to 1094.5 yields 35.73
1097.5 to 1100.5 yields 35.85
